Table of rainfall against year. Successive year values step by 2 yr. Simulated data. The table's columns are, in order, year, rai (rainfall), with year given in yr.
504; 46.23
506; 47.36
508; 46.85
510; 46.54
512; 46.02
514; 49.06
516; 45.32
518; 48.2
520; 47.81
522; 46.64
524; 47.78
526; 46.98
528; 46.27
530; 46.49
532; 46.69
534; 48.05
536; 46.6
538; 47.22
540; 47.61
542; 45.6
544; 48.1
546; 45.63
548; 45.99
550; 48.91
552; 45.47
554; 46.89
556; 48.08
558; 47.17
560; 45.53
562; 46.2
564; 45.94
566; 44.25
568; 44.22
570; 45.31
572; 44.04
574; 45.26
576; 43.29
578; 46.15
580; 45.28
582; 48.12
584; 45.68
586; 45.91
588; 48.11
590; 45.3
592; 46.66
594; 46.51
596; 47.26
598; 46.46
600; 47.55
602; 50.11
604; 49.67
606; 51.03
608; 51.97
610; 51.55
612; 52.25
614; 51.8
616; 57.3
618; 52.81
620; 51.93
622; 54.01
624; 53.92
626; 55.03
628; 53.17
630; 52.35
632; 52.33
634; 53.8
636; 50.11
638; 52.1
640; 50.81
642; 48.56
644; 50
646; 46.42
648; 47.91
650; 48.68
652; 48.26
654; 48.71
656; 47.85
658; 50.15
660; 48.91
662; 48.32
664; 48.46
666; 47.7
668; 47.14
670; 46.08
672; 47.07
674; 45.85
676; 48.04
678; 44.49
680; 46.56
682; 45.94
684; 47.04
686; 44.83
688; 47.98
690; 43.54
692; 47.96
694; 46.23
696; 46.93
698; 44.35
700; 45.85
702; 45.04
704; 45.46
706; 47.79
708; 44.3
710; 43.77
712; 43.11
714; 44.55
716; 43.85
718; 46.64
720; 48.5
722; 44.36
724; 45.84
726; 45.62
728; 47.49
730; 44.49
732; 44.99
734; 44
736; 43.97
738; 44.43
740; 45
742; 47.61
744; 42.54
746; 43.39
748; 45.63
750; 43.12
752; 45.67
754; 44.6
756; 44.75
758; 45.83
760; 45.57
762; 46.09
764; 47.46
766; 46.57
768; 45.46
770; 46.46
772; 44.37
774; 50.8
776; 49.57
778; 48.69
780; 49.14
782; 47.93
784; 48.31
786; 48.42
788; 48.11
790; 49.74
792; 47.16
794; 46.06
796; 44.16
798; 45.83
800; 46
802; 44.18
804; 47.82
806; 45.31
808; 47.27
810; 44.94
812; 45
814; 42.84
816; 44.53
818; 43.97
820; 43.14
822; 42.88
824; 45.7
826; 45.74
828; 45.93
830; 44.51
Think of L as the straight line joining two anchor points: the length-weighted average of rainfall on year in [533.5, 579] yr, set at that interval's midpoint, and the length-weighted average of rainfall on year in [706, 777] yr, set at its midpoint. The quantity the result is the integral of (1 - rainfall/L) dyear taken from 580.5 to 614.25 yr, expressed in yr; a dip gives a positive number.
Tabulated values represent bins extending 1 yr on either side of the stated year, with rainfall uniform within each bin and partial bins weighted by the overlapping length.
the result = -1.8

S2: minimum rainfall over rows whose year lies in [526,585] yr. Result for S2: 43.29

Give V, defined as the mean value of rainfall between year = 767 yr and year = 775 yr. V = 46.8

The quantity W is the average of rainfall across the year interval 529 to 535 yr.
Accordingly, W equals 47.1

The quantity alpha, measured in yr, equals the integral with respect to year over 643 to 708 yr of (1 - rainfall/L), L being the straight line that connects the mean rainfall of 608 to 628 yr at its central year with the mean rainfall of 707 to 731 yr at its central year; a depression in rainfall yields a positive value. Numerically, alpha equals 2.24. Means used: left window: 53.3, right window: 45.2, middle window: 47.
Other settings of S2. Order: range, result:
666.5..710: 43.54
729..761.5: 42.54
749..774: 43.12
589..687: 44.49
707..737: 43.11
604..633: 49.67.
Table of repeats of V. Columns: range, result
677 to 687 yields 45.8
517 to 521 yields 48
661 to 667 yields 48.2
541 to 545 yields 46.9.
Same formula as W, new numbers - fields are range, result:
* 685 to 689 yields 46.4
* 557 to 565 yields 46.2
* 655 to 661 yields 49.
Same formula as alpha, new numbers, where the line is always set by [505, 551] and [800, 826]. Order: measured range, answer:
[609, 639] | -4.3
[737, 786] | -1.1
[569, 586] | 0.5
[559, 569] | 0.3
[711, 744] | 0.2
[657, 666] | -0.5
